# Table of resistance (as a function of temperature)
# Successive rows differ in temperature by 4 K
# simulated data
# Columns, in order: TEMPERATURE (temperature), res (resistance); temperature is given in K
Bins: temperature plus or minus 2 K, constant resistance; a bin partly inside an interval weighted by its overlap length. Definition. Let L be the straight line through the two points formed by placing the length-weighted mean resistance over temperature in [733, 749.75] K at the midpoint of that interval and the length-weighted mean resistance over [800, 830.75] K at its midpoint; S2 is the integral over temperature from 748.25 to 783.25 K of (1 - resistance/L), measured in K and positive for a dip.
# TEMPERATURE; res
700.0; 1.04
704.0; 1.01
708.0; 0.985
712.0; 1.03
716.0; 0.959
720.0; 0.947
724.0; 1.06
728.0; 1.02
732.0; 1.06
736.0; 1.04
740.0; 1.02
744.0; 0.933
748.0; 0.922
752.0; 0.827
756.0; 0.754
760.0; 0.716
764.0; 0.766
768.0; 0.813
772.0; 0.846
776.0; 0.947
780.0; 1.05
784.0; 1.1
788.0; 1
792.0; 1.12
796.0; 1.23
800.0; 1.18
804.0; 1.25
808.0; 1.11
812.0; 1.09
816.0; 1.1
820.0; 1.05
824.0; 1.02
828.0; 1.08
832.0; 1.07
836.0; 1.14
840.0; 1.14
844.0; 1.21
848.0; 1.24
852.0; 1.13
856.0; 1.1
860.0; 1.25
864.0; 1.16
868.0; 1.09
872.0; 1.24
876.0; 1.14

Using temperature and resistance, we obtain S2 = 5.9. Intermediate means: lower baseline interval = 0.984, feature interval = 0.853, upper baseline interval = 1.1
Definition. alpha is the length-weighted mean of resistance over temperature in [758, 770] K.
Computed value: 0.765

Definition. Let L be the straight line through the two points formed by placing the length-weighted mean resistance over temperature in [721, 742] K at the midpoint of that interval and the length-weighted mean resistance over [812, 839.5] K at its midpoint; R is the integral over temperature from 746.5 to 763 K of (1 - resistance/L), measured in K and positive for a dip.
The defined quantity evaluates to 3.9 K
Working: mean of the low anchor 1.04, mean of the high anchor 1.08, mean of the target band 0.799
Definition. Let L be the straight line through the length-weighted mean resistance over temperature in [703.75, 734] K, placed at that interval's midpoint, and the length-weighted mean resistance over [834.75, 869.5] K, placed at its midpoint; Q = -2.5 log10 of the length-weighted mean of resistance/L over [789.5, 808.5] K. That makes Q -0.07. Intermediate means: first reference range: 1.01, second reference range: 1.16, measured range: 1.18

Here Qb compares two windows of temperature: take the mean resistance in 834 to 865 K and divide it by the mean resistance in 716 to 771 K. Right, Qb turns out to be 1.28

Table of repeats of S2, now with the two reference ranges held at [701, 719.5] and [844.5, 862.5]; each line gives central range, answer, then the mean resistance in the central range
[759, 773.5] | 3.8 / 0.788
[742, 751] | 1.1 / 0.916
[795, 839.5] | 0.6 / 1.12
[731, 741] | -0.1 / 1.04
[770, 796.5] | 1.5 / 1.03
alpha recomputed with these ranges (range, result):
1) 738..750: 0.958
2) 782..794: 1.07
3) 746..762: 0.805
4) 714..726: 0.989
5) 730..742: 1.04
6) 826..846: 1.13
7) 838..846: 1.17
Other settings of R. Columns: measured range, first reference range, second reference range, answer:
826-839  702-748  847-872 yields 0.37 K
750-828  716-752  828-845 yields 4.84 K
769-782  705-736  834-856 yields 1.71 K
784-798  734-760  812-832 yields -1.63 K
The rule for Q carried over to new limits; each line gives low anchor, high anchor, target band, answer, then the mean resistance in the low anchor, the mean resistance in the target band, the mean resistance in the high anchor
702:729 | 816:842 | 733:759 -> 0.12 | 1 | 0.914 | 1.08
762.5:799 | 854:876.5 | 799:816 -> -0.10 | 0.994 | 1.15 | 1.16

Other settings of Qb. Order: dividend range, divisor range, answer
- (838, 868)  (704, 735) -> 1.16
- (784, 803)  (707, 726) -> 1.14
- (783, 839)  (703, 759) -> 1.15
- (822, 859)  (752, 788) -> 1.29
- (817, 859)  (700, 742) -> 1.10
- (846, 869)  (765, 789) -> 1.23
